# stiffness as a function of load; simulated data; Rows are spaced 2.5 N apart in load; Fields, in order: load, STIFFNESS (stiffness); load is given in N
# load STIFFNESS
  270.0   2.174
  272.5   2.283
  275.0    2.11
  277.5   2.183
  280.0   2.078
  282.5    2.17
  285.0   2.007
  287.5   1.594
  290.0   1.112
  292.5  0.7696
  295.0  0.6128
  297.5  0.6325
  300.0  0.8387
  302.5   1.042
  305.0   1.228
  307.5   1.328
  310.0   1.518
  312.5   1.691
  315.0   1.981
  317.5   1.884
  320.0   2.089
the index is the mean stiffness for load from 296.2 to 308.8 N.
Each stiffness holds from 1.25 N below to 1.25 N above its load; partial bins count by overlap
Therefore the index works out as 1.01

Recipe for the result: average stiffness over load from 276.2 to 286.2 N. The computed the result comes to 2.11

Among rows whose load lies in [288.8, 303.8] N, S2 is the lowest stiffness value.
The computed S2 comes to 0.6128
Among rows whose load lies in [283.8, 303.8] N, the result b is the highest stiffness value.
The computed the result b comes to 2.007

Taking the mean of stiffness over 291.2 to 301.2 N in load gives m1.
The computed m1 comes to 0.715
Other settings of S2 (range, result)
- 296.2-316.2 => 0.6325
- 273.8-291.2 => 1.112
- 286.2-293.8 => 0.7696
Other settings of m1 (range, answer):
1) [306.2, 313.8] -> 1.51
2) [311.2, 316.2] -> 1.83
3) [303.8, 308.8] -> 1.28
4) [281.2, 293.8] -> 1.53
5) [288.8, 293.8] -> 0.936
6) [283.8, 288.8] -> 1.79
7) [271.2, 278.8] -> 2.19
